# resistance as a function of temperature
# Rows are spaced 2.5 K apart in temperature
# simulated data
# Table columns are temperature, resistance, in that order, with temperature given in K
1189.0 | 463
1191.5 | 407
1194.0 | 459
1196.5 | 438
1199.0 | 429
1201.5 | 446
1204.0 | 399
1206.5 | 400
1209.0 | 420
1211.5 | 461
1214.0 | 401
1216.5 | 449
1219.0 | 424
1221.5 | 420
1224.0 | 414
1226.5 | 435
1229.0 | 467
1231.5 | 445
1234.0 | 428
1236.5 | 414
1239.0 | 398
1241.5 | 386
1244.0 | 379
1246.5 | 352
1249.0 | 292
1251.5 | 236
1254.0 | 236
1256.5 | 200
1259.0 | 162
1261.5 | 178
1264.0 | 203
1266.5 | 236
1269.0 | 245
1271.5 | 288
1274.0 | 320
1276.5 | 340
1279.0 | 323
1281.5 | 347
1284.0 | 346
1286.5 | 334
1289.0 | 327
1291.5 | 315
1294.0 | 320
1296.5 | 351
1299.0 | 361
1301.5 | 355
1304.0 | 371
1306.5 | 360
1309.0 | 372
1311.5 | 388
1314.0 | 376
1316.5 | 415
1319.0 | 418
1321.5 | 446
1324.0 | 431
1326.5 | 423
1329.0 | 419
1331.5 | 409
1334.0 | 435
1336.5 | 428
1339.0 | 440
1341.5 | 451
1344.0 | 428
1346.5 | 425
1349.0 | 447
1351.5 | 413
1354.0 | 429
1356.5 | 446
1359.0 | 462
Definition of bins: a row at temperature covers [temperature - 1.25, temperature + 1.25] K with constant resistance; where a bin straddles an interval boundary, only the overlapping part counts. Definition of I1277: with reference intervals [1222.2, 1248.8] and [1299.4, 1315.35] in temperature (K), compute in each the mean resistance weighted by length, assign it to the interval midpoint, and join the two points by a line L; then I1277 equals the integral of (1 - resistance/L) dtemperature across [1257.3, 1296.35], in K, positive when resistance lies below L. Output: 10.0 K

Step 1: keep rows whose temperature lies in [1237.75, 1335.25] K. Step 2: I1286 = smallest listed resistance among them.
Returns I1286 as 162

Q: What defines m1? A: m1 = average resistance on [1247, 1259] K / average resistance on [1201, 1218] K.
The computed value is 0.6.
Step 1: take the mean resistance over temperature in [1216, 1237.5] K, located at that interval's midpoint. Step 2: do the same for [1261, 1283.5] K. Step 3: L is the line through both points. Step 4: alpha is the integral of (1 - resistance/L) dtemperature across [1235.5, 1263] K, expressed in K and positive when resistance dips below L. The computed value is 5.43 K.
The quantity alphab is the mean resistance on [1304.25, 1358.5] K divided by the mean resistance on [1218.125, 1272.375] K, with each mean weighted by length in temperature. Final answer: 1.3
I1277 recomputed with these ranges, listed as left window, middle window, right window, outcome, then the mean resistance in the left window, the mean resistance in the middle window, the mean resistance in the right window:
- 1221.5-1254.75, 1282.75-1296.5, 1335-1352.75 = 2.5 K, 379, 330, 433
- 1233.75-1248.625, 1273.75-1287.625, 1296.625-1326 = 1.8 K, 385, 336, 390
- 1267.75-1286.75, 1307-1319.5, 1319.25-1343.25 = 0.1 K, 317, 390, 431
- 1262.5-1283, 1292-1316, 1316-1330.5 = 0.7 K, 287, 362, 426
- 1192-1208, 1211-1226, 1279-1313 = -0.5 K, 427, 427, 349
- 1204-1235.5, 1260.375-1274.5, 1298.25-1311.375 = 5.4 K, 429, 242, 366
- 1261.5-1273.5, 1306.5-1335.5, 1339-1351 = -2.6 K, 241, 410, 436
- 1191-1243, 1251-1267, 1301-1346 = 8.2 K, 426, 205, 410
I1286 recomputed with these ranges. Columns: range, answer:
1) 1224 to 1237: 414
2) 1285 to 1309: 315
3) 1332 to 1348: 425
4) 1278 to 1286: 323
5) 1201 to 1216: 399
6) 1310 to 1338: 376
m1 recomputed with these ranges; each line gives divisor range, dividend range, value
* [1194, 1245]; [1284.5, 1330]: 0.89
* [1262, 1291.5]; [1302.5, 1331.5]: 1.35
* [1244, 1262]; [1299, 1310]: 1.46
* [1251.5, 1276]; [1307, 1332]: 1.75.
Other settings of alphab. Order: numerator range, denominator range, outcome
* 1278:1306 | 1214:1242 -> 0.80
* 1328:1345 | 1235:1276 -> 1.51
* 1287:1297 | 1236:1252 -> 0.93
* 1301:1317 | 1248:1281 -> 1.49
